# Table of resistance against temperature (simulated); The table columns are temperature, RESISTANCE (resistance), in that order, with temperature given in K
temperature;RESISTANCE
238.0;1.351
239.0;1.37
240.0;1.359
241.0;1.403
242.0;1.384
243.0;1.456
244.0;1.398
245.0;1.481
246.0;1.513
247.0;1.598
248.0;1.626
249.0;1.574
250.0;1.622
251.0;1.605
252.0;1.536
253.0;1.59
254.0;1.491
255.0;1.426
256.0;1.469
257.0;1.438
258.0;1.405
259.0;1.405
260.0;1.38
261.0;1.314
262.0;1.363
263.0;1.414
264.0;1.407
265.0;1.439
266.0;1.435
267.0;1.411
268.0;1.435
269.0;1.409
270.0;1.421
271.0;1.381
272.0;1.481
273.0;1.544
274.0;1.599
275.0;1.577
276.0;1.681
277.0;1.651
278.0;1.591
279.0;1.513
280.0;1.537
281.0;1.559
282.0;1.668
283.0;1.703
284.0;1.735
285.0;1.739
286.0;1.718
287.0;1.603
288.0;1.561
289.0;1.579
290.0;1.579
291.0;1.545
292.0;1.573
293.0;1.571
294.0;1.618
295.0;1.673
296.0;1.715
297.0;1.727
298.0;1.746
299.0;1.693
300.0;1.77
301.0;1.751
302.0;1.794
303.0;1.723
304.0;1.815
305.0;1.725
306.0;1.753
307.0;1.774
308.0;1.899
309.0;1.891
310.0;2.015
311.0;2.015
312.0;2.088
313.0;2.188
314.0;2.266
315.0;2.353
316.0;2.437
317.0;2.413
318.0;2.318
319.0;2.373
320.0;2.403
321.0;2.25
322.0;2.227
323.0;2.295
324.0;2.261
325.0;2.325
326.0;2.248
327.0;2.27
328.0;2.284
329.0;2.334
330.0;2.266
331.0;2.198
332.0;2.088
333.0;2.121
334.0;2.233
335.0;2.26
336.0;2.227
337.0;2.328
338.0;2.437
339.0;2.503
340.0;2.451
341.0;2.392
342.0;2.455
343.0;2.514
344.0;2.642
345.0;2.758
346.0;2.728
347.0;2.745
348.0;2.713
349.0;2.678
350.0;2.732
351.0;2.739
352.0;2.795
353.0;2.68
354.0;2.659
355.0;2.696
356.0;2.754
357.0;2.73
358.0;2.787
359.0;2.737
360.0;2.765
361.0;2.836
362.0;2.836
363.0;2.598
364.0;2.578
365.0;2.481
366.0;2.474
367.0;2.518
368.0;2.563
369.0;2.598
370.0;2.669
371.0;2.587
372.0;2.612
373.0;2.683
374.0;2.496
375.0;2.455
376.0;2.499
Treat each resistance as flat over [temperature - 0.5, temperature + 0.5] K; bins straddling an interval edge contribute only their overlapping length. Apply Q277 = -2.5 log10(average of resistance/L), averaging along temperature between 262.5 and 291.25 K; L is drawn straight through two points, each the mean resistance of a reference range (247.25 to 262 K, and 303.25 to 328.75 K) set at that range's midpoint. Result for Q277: 0.12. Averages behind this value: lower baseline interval 1.49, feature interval 1.55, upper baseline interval 2.15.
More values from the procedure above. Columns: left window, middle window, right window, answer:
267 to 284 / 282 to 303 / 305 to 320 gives 0.086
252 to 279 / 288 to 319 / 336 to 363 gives 0.079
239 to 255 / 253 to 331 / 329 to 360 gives 0.125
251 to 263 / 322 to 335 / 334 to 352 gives 0.054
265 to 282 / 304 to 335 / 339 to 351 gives 0.026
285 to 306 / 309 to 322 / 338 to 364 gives -0.106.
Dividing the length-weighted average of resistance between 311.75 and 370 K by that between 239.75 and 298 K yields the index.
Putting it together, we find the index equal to 1.62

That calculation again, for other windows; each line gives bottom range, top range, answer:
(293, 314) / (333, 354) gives 1.39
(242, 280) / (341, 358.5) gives 1.81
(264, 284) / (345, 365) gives 1.78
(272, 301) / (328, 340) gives 1.40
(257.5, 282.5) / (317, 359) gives 1.66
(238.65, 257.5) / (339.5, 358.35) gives 1.79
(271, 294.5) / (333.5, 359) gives 1.62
